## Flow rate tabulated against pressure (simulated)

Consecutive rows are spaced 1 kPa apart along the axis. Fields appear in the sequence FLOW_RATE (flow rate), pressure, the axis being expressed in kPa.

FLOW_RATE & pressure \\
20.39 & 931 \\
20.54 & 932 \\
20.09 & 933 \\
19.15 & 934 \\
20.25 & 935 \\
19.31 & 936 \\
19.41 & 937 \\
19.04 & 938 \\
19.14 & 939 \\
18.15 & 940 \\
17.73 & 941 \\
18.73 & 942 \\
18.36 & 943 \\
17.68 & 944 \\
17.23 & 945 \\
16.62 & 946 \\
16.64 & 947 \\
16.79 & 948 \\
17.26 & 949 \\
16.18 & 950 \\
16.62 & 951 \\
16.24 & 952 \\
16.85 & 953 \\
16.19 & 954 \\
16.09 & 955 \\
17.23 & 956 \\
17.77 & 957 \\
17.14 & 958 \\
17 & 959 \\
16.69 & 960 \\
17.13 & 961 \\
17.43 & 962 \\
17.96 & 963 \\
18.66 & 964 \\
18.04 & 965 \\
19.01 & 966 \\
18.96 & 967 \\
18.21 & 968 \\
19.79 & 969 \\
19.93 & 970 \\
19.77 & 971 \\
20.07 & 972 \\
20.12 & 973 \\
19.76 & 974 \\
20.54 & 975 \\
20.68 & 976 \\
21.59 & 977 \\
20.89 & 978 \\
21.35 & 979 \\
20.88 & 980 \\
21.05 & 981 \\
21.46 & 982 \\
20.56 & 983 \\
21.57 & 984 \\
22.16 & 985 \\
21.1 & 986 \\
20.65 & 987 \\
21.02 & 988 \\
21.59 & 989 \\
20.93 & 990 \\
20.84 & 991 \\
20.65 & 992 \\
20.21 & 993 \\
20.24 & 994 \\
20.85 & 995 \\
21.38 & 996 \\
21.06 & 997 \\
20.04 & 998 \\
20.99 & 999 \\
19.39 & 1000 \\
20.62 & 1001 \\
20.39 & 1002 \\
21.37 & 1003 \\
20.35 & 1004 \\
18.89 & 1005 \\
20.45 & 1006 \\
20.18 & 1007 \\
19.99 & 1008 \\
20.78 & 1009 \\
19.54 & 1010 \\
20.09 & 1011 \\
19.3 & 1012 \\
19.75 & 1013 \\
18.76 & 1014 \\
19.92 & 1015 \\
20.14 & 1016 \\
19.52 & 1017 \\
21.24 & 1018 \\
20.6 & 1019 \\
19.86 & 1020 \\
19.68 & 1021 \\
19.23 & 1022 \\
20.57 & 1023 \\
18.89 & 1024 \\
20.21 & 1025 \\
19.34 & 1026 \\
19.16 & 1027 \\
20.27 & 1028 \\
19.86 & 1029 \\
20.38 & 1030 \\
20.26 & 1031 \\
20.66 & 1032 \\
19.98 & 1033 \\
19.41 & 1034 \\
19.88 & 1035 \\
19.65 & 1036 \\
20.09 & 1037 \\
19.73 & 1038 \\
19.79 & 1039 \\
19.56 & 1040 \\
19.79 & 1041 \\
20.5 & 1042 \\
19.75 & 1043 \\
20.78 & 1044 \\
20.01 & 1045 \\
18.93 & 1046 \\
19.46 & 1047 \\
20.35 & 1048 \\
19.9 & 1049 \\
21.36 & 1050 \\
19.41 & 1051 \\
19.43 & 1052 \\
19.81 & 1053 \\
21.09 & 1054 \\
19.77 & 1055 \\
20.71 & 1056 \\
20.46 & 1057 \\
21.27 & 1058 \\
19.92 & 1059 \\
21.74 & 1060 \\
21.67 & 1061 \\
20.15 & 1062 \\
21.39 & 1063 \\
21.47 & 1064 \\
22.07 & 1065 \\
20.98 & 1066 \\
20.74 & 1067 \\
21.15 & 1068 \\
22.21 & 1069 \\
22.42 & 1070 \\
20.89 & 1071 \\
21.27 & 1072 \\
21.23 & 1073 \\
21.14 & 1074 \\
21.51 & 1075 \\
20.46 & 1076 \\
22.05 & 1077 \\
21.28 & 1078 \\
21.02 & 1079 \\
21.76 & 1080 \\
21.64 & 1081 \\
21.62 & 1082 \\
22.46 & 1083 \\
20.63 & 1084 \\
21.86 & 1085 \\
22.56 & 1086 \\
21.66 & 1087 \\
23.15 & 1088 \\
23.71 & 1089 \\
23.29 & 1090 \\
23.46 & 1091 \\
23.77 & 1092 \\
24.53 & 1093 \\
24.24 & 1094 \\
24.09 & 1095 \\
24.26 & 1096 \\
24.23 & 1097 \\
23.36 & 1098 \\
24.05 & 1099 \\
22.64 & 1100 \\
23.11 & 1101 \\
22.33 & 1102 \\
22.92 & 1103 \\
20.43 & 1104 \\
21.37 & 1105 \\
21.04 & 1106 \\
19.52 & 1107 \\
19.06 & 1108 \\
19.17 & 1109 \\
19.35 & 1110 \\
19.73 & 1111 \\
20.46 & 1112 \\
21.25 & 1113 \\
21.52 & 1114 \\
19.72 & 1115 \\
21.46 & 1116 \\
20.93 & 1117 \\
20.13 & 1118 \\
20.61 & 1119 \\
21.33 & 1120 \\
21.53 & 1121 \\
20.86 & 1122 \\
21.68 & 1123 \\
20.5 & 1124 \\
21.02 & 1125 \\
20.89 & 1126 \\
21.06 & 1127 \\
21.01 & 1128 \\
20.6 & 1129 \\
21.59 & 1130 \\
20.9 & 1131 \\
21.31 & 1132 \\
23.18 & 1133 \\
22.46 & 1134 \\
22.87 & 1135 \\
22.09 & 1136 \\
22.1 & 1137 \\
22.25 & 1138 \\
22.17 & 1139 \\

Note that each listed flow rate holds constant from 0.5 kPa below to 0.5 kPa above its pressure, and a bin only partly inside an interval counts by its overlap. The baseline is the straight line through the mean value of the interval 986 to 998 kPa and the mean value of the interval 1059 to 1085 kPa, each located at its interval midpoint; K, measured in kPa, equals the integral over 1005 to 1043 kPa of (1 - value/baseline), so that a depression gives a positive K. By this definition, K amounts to 2.1 kPa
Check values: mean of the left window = 20.8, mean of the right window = 21.4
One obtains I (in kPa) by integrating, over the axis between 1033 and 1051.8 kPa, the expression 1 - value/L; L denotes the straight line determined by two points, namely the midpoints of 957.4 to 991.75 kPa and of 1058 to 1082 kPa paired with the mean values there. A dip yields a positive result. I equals 0.9 kPa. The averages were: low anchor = 19.8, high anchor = 21.3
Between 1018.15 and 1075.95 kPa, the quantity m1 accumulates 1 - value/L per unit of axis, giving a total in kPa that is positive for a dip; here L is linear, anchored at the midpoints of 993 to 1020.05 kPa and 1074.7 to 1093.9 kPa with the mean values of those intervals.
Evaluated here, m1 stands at 2.5 kPa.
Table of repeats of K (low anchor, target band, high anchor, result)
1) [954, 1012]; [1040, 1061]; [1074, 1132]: 0.6 kPa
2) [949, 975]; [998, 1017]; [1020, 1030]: -0.8 kPa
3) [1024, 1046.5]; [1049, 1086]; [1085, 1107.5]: 0.6 kPa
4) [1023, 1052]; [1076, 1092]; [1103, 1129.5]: -1.4 kPa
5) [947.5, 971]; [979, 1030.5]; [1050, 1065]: -3.7 kPa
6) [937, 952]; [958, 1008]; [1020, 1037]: -3.8 kPa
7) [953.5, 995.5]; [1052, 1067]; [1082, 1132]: 0.1 kPa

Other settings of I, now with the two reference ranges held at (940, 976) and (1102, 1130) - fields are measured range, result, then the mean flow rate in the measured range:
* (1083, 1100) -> -2.46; 23.3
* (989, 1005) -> -1.69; 20.6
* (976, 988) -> -1.84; 21.2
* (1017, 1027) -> -0.43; 19.9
